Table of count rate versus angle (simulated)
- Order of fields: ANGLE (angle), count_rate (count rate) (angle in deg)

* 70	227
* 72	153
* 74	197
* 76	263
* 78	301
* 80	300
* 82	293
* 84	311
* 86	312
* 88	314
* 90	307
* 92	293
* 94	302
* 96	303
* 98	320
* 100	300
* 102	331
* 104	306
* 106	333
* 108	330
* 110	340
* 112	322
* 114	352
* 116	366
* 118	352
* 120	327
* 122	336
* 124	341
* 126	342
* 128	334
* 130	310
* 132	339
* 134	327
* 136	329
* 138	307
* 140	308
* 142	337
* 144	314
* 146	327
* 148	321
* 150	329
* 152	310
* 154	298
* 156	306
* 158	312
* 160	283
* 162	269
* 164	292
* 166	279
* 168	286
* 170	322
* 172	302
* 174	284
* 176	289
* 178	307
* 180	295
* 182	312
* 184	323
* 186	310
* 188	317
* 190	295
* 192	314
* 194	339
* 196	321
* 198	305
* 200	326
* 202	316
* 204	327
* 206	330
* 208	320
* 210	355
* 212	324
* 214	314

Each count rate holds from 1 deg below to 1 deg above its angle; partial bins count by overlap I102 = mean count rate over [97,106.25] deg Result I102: 317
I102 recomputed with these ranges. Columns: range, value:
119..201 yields 313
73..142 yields 316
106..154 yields 330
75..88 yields 298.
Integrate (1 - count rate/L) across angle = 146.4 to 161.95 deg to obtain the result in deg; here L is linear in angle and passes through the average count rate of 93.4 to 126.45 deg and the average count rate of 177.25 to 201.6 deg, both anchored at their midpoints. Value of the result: 0.7 deg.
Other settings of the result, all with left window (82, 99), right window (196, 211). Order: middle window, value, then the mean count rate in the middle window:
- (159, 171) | 1.1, 288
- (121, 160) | -0.8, 321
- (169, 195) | 1.1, 308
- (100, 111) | -0.6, 325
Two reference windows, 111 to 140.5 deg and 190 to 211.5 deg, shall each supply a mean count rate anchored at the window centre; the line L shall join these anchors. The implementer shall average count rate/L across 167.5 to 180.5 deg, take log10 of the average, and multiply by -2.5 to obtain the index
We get 0.10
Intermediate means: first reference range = 333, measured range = 298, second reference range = 324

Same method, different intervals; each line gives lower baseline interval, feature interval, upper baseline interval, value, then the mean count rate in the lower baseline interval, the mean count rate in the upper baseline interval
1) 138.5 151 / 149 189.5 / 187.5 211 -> 0.07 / 322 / 322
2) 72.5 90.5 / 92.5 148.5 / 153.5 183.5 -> -0.13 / 284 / 296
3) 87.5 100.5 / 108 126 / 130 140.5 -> -0.09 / 305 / 322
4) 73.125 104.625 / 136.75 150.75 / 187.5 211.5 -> -0.04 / 297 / 322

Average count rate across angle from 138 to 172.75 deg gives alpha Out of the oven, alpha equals 306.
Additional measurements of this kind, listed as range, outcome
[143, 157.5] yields 315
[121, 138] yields 331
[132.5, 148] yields 322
